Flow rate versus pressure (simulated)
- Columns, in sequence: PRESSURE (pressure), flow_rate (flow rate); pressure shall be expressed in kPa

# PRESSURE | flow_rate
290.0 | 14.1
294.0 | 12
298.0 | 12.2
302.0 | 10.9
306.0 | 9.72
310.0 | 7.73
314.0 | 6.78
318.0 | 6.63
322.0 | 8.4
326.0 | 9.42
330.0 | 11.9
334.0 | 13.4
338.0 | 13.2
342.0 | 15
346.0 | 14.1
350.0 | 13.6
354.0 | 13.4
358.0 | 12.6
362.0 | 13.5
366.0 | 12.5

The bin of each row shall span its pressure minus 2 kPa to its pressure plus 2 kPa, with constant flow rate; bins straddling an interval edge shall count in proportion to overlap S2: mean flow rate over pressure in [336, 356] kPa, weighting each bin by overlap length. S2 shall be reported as 13.9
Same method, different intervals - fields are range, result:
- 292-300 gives 12.1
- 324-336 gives 11.6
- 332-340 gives 13.3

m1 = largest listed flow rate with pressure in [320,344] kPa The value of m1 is 15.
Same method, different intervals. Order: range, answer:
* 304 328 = 9.72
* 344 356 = 14.1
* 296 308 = 12.2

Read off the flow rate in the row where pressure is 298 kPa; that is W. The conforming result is 12.2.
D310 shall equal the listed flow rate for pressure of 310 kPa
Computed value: 7.73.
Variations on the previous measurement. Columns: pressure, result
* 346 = 14.1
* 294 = 12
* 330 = 11.9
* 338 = 13.2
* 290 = 14.1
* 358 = 12.6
